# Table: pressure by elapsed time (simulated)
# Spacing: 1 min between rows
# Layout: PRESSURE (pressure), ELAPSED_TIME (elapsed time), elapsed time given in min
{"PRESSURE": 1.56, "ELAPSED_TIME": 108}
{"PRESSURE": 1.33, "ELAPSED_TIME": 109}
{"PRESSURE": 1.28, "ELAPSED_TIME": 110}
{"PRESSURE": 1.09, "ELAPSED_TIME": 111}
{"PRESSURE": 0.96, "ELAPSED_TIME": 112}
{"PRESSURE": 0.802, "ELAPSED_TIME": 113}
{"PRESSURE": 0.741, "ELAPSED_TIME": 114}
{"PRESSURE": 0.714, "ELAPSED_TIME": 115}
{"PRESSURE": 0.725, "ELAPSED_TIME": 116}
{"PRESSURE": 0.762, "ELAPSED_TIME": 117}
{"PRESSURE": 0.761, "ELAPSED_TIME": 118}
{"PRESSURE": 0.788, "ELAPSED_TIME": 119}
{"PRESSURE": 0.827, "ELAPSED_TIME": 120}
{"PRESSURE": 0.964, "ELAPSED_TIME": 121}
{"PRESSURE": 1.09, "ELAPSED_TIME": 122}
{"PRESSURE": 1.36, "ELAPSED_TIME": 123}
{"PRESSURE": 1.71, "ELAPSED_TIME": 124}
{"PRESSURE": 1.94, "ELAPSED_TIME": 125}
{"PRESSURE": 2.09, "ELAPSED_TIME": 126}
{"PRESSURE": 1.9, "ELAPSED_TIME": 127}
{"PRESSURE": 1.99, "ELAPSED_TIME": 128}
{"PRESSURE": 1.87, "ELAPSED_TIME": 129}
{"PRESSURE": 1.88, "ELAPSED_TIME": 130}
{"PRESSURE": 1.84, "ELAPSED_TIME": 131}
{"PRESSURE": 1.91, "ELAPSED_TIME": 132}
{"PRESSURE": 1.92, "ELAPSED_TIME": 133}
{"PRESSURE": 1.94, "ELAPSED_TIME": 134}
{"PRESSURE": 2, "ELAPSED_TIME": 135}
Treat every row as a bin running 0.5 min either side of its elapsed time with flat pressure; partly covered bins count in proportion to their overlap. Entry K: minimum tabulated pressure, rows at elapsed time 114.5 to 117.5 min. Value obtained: 0.714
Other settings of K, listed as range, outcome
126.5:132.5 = 1.84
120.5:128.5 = 0.964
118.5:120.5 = 0.788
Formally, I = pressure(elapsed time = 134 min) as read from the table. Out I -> 1.94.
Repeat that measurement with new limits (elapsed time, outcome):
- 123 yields 1.36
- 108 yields 1.56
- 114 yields 0.741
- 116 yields 0.725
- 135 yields 2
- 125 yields 1.94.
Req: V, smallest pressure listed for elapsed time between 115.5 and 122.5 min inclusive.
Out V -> 0.725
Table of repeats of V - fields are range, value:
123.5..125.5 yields 1.71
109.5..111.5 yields 1.09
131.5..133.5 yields 1.91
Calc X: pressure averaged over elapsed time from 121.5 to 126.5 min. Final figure 1.64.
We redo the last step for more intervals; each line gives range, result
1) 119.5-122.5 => 0.96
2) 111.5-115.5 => 0.804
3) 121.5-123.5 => 1.23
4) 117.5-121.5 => 0.835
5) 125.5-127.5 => 1.99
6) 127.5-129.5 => 1.93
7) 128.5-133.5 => 1.88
